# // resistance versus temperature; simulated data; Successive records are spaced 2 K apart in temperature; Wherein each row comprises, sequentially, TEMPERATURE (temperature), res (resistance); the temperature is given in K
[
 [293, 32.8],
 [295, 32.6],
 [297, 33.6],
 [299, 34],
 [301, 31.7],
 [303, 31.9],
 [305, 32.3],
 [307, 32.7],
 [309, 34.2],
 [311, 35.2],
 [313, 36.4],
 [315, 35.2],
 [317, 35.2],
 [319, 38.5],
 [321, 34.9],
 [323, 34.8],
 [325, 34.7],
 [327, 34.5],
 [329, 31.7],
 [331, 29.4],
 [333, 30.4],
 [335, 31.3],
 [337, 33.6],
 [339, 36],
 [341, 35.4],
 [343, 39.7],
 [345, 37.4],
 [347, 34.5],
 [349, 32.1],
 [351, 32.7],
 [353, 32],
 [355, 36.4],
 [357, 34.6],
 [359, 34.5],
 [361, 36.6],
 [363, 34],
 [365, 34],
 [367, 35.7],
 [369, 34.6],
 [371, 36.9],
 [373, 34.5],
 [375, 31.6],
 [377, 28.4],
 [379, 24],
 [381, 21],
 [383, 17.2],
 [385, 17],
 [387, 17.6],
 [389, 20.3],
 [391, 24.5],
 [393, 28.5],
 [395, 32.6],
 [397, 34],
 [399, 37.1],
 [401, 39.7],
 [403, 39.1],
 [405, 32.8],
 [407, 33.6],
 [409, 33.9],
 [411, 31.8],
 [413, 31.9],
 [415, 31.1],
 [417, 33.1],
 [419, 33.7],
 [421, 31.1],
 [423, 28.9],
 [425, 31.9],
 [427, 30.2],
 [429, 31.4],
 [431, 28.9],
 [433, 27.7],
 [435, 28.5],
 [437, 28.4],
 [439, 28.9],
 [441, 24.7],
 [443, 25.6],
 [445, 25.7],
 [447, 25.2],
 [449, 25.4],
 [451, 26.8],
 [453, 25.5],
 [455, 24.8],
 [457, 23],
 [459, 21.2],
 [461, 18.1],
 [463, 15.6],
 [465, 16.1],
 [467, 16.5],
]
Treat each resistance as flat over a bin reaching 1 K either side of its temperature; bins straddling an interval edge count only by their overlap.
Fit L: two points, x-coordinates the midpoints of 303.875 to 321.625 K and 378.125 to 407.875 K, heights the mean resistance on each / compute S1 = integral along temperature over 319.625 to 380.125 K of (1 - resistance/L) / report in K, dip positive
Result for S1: -3.9 K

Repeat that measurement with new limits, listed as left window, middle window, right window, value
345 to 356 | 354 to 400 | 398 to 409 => 6.81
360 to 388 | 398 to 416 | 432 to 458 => -4.55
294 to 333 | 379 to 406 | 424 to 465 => 1.01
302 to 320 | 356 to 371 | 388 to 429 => -0.81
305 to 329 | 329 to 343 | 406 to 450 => 0.34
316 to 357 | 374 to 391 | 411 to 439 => 5.29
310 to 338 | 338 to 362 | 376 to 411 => -2.45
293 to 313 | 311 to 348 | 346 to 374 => -0.89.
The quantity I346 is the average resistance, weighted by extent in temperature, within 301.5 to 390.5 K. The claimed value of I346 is 32.1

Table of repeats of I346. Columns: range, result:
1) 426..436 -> 29.3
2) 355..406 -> 30.5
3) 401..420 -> 33.8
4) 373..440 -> 29.5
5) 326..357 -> 33.8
